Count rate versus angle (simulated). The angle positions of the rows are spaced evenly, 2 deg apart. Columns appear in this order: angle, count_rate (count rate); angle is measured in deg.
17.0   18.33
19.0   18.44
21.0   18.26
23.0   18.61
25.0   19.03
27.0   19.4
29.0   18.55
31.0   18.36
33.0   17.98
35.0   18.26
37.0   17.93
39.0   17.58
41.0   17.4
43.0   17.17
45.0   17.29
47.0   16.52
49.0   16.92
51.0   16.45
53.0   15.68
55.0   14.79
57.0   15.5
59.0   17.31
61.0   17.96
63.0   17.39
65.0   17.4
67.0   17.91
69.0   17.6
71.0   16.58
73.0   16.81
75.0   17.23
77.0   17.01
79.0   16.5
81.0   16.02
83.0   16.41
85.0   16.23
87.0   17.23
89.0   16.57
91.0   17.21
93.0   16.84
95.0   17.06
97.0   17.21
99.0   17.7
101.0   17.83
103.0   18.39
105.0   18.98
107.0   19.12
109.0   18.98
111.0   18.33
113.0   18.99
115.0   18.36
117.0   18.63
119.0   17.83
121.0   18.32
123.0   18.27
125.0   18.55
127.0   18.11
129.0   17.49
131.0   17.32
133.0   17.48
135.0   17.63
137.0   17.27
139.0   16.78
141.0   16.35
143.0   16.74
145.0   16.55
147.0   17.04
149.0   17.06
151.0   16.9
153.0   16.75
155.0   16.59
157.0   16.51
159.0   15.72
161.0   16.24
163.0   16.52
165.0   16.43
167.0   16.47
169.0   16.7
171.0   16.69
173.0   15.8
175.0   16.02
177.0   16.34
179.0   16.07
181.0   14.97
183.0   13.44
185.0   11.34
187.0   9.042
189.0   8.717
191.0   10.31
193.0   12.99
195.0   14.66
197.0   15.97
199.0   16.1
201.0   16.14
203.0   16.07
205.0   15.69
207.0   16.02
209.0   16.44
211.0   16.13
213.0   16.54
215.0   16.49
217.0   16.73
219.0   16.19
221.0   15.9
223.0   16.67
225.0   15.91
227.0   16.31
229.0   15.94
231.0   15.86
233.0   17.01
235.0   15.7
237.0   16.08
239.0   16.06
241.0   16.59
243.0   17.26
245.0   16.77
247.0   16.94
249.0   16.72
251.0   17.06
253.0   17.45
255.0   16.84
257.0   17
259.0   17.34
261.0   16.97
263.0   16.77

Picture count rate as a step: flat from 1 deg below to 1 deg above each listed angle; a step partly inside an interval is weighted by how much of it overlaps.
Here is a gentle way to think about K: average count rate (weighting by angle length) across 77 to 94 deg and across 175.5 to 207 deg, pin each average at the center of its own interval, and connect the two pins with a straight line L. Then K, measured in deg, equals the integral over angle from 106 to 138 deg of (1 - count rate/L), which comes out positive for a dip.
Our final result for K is -4.97 deg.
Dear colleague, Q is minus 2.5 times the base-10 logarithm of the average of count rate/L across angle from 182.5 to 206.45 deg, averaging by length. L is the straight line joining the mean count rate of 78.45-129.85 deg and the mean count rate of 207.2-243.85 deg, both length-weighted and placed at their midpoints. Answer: 0.24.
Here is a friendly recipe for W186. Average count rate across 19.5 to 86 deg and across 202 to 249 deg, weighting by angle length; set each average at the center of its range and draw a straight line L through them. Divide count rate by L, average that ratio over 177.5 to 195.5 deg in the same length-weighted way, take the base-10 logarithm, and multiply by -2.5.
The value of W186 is 0.310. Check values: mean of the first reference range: 17.3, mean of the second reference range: 16.3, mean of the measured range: 12.4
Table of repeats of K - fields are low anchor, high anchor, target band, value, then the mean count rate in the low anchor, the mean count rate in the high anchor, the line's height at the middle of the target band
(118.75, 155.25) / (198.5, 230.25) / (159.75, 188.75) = 3.1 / 17.3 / 16.2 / 16.8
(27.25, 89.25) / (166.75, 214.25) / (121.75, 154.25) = -3.3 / 17.1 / 14.8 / 15.7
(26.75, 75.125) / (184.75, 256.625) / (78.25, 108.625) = -0.9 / 17.2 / 15.6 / 16.8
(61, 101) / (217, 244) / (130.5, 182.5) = 0.4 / 17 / 16.3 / 16.7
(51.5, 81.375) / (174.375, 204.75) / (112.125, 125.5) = -2.5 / 16.8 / 13.9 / 15.6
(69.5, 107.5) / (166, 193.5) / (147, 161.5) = -1.7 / 17.2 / 13.9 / 14.8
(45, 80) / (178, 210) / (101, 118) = -3.1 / 16.8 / 14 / 15.8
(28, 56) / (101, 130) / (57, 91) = 1.5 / 17.2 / 18.4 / 17.7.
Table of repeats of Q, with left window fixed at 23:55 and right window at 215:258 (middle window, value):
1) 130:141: -0.01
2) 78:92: 0.05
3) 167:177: 0.04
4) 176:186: 0.17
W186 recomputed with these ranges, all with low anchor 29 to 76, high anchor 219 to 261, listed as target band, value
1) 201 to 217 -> 0.029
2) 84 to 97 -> 0.010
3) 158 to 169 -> 0.033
